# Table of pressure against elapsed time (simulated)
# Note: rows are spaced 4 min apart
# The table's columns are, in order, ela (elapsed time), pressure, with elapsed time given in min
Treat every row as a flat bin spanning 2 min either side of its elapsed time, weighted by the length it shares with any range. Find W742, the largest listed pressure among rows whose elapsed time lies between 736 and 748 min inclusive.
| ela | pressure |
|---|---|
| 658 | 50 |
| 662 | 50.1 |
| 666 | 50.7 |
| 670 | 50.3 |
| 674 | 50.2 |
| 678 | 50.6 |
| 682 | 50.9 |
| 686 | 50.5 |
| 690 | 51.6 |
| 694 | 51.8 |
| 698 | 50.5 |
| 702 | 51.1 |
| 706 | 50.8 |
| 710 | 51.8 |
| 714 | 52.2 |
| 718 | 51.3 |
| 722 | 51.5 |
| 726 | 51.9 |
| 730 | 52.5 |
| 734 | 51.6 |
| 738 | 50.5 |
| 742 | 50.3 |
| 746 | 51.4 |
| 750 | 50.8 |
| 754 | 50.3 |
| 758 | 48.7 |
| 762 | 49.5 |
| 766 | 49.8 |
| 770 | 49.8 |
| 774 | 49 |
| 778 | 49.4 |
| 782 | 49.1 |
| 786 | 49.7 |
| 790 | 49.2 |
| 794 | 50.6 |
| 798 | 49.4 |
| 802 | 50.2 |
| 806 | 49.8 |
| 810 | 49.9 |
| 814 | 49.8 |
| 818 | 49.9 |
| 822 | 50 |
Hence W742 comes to 51.4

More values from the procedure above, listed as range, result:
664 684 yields 50.9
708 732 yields 52.5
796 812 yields 50.2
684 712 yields 51.8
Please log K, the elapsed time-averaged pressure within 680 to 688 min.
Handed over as 50.7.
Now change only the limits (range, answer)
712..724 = 51.7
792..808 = 50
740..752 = 50.8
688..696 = 51.7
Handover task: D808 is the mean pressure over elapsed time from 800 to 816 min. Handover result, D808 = 49.9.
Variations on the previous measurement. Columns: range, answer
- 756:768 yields 49.3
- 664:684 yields 50.5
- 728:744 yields 51.2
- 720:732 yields 52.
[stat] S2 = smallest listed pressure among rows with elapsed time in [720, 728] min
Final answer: 51.5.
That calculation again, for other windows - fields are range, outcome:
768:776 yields 49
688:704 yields 50.5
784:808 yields 49.2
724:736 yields 51.6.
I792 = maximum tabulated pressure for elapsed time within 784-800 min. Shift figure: 50.6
